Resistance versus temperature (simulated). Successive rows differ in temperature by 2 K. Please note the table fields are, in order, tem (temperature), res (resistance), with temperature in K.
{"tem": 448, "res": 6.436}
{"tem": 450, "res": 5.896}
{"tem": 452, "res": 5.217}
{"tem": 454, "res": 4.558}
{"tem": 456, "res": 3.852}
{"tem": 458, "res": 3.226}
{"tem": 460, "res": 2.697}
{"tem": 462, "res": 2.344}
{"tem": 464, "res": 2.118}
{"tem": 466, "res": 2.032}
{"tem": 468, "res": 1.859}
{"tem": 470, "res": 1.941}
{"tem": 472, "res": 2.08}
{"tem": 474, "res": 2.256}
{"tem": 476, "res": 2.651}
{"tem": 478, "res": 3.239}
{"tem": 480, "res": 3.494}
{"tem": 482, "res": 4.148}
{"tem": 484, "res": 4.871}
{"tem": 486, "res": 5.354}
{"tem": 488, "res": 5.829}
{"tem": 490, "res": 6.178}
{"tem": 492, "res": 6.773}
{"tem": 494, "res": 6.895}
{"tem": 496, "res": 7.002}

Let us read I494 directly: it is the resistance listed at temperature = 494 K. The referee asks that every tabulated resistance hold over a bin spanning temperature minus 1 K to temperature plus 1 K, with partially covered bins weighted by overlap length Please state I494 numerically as 6.895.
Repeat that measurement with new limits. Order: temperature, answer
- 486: 5.354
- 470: 1.941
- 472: 2.08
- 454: 4.558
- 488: 5.829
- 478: 3.239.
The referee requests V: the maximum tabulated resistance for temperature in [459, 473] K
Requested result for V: 2.697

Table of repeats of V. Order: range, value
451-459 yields 5.217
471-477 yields 2.651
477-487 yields 5.354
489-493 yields 6.773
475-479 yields 3.239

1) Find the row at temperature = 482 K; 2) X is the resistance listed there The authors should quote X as 4.148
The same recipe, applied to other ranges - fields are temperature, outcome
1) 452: 5.217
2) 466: 2.032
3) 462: 2.344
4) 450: 5.896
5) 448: 6.436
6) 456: 3.852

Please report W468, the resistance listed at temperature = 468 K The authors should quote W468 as 1.859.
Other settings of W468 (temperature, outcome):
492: 6.773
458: 3.226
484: 4.871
